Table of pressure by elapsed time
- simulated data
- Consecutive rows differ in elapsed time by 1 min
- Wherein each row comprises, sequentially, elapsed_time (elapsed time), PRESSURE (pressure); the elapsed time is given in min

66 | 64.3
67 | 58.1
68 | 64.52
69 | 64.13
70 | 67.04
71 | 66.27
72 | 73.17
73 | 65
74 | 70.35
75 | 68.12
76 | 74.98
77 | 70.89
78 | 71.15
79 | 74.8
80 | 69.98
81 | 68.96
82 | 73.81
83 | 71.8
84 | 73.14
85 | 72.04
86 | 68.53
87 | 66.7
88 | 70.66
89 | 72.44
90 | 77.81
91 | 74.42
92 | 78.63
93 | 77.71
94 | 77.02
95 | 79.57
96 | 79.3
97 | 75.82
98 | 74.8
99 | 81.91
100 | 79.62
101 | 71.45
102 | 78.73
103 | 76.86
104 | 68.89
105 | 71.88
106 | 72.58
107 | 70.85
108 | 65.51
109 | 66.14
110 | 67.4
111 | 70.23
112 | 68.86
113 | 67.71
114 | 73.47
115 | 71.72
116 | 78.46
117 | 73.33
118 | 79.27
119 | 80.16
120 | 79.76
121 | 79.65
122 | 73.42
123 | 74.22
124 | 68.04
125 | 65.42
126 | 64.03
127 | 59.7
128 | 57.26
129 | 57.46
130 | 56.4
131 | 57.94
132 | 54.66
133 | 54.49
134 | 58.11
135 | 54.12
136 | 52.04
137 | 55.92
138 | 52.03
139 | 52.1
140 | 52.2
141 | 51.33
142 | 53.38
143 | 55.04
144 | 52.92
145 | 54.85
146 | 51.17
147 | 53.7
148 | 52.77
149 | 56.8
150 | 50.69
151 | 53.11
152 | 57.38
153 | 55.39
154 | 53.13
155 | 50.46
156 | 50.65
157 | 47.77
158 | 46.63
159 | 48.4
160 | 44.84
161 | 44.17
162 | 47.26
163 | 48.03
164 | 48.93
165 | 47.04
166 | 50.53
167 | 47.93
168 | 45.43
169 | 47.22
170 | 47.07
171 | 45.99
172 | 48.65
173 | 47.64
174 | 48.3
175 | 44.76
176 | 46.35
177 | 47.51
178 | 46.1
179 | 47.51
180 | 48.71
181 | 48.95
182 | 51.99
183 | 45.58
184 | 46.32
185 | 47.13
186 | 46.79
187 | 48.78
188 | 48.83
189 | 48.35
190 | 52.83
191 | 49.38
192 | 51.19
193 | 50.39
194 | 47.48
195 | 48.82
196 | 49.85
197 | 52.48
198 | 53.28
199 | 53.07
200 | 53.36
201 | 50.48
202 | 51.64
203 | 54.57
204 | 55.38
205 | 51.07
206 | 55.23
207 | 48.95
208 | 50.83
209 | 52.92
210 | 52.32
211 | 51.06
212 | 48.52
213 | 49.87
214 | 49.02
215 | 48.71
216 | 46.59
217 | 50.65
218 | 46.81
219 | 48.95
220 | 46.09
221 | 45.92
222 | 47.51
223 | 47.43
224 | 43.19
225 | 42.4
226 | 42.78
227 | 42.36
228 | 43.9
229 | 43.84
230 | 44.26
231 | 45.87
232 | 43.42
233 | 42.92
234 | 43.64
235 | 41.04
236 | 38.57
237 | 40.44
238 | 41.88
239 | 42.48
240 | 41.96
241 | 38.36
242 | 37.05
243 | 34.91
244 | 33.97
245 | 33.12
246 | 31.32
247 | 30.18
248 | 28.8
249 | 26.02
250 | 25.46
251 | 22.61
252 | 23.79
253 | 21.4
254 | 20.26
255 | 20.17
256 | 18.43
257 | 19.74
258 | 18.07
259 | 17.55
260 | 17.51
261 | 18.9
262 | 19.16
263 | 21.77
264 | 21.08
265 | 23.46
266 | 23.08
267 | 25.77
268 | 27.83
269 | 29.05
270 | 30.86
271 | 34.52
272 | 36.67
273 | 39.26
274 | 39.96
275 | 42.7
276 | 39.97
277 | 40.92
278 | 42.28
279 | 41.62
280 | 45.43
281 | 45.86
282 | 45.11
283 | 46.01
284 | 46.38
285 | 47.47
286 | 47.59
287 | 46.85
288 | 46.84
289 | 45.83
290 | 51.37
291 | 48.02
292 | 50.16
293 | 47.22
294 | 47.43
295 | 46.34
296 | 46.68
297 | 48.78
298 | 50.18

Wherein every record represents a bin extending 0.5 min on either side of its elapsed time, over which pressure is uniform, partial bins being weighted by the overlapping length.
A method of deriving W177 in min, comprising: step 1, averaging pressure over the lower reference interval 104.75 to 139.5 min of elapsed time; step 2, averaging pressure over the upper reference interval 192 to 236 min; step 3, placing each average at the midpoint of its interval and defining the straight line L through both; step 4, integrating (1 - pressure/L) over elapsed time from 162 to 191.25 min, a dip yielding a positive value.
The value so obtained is 4.0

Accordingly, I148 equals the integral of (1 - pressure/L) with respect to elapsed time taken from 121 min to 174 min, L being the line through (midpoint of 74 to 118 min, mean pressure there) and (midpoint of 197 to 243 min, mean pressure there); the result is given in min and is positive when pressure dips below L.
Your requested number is 7.4 min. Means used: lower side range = 73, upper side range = 46.8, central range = 53.6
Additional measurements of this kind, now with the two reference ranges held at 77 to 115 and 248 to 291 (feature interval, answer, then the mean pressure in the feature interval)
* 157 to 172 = 2.6 min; 47.2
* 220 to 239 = -0.7 min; 43.5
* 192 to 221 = -2.1 min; 50.6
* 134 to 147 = 1.9 min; 53.3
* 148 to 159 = 1.4 min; 52.1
